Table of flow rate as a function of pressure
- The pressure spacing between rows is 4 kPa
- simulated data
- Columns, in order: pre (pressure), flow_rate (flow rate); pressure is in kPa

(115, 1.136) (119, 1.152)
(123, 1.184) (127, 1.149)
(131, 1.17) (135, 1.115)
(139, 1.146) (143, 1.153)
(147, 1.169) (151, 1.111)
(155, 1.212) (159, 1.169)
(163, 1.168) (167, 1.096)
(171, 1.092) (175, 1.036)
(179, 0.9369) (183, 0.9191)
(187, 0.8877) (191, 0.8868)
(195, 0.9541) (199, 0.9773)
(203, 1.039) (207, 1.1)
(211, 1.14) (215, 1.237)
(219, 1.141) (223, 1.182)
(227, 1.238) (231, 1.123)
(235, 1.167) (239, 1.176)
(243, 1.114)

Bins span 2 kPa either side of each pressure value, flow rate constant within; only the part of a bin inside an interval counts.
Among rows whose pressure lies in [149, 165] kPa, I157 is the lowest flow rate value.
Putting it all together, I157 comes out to 1.111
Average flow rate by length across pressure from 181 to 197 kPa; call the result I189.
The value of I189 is 0.912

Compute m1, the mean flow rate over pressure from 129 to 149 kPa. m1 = 1.15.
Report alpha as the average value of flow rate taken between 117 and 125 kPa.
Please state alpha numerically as 1.17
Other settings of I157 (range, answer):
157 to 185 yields 0.9191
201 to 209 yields 1.039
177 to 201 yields 0.8868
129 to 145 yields 1.115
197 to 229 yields 0.9773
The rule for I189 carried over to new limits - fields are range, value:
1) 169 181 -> 1.02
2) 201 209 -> 1.07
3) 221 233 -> 1.18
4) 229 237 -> 1.15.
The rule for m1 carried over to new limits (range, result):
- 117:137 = 1.15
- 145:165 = 1.17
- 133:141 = 1.13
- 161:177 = 1.1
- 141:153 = 1.14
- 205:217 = 1.16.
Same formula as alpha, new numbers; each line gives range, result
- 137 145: 1.15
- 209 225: 1.17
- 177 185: 0.928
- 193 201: 0.966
